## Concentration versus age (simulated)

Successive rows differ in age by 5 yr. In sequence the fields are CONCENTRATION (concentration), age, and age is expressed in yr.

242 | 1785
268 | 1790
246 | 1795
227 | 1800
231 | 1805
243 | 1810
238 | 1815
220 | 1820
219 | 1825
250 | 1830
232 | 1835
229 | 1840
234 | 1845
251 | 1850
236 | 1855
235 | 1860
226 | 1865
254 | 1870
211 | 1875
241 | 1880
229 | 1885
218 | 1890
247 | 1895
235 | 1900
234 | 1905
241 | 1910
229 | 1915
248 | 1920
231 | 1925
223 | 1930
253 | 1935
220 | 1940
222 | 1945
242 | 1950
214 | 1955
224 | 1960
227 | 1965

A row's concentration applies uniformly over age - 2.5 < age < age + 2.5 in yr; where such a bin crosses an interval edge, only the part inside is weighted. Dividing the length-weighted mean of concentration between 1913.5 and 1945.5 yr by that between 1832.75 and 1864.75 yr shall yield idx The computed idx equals 1.0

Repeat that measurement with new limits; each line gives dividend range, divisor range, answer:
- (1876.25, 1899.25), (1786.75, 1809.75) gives 0.96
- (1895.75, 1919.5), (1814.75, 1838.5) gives 1.02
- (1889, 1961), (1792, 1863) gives 0.99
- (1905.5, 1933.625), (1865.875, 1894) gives 1.02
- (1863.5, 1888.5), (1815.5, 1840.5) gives 1.01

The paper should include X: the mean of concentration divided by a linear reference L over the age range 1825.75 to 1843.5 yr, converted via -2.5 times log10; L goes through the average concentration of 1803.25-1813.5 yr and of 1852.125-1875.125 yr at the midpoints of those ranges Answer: 0.01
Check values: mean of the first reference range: 238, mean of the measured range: 235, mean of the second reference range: 235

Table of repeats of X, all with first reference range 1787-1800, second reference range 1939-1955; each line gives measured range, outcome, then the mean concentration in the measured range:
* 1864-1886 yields 0.02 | 233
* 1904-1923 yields -0.03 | 238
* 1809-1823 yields 0.07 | 232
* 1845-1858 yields 0.00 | 241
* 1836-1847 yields 0.05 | 231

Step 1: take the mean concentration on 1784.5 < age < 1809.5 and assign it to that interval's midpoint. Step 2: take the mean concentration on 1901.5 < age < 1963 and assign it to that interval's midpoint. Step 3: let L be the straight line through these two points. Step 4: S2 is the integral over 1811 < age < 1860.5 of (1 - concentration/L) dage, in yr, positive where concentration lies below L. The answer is 1.04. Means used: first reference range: 243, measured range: 235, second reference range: 232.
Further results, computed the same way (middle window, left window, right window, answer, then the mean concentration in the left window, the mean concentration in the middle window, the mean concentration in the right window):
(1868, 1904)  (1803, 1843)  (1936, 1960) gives -0.60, 233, 233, 226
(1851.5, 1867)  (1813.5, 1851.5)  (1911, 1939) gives 0.04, 234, 234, 236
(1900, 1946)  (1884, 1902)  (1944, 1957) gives -0.87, 232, 234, 227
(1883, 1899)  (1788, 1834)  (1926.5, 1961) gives 0.02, 237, 232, 229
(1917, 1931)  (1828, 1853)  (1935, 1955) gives -0.22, 239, 235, 229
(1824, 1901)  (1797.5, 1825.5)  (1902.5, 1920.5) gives -0.25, 230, 234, 237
